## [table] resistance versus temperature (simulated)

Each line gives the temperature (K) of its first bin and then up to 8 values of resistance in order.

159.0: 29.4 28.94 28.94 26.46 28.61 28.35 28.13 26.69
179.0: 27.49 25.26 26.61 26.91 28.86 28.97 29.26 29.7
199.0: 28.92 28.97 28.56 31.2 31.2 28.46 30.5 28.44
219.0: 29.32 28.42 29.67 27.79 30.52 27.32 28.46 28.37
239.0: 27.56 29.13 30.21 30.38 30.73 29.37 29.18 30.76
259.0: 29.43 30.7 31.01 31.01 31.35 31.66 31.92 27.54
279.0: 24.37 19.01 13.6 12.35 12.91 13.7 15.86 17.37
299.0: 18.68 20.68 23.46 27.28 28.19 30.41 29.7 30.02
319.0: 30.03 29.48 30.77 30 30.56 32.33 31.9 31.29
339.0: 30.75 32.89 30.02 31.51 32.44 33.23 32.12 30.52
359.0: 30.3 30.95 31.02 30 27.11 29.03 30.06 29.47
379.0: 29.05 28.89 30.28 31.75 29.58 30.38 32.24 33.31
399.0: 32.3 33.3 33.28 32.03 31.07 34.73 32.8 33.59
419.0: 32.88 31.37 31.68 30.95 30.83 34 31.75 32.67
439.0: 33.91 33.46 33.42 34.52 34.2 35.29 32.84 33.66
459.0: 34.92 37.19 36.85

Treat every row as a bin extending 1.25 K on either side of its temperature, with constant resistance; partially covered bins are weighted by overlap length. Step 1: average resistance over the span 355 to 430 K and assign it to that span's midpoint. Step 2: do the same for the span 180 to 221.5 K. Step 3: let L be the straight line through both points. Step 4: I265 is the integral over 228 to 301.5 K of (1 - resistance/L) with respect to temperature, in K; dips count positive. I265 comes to 9.9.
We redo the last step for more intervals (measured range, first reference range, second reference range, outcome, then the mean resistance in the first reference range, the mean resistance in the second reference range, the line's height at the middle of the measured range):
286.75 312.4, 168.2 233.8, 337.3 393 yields 8.1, 28.6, 30.5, 29.8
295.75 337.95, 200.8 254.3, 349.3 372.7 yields 3.1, 29.3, 30.6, 30.1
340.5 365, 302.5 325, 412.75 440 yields -1.2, 28.7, 32.4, 30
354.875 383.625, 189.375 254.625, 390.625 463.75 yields 2.1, 29.2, 33.1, 32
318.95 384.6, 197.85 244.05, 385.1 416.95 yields 1.7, 29.1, 32.3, 31.4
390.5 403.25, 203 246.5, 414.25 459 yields 0.0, 29.2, 33.1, 32.3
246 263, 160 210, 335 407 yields -0.4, 28.4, 31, 29.4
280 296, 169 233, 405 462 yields 8.2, 28.6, 33.2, 30.3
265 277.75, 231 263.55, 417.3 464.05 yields -0.3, 29.4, 33.4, 29.9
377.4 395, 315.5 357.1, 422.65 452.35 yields 1.0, 31.2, 33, 32.1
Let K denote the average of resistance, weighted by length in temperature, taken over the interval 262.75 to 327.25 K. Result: 24.7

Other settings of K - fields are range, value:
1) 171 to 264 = 28.9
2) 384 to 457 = 32.6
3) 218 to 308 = 25.9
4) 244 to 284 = 28.8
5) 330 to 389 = 30.7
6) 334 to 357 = 31.7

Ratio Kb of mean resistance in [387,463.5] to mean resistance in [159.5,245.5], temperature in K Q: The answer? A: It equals 1.15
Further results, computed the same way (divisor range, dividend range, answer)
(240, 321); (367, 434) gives 1.22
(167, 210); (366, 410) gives 1.08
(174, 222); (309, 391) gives 1.07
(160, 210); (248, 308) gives 0.86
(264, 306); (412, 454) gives 1.50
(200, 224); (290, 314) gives 0.75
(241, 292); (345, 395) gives 1.16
